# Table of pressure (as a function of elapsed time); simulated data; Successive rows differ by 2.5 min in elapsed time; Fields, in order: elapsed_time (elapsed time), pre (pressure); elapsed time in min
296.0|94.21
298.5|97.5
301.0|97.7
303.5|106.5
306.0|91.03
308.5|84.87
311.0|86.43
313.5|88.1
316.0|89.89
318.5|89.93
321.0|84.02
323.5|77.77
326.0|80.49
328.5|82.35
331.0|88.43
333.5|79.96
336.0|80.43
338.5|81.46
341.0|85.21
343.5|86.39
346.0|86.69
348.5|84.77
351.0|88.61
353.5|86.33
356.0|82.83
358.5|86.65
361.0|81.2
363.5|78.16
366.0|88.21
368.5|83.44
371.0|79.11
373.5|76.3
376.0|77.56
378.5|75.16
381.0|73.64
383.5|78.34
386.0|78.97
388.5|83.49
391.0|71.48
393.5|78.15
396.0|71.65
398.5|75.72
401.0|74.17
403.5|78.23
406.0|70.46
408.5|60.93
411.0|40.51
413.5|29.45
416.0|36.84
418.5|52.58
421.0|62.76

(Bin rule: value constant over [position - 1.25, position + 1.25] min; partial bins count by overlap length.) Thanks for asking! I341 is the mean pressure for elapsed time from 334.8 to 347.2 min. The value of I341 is 84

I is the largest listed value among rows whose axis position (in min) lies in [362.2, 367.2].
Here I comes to 88.21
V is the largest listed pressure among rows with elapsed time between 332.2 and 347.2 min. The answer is 86.69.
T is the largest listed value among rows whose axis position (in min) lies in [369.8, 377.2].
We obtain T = 79.11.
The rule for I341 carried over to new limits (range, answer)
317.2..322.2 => 87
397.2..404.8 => 76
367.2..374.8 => 79.7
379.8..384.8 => 76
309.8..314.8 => 87.3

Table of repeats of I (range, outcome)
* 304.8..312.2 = 91.03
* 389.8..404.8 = 78.23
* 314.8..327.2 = 89.93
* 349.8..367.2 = 88.61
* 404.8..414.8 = 70.46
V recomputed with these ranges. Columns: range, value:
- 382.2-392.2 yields 83.49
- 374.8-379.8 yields 77.56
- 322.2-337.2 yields 88.43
